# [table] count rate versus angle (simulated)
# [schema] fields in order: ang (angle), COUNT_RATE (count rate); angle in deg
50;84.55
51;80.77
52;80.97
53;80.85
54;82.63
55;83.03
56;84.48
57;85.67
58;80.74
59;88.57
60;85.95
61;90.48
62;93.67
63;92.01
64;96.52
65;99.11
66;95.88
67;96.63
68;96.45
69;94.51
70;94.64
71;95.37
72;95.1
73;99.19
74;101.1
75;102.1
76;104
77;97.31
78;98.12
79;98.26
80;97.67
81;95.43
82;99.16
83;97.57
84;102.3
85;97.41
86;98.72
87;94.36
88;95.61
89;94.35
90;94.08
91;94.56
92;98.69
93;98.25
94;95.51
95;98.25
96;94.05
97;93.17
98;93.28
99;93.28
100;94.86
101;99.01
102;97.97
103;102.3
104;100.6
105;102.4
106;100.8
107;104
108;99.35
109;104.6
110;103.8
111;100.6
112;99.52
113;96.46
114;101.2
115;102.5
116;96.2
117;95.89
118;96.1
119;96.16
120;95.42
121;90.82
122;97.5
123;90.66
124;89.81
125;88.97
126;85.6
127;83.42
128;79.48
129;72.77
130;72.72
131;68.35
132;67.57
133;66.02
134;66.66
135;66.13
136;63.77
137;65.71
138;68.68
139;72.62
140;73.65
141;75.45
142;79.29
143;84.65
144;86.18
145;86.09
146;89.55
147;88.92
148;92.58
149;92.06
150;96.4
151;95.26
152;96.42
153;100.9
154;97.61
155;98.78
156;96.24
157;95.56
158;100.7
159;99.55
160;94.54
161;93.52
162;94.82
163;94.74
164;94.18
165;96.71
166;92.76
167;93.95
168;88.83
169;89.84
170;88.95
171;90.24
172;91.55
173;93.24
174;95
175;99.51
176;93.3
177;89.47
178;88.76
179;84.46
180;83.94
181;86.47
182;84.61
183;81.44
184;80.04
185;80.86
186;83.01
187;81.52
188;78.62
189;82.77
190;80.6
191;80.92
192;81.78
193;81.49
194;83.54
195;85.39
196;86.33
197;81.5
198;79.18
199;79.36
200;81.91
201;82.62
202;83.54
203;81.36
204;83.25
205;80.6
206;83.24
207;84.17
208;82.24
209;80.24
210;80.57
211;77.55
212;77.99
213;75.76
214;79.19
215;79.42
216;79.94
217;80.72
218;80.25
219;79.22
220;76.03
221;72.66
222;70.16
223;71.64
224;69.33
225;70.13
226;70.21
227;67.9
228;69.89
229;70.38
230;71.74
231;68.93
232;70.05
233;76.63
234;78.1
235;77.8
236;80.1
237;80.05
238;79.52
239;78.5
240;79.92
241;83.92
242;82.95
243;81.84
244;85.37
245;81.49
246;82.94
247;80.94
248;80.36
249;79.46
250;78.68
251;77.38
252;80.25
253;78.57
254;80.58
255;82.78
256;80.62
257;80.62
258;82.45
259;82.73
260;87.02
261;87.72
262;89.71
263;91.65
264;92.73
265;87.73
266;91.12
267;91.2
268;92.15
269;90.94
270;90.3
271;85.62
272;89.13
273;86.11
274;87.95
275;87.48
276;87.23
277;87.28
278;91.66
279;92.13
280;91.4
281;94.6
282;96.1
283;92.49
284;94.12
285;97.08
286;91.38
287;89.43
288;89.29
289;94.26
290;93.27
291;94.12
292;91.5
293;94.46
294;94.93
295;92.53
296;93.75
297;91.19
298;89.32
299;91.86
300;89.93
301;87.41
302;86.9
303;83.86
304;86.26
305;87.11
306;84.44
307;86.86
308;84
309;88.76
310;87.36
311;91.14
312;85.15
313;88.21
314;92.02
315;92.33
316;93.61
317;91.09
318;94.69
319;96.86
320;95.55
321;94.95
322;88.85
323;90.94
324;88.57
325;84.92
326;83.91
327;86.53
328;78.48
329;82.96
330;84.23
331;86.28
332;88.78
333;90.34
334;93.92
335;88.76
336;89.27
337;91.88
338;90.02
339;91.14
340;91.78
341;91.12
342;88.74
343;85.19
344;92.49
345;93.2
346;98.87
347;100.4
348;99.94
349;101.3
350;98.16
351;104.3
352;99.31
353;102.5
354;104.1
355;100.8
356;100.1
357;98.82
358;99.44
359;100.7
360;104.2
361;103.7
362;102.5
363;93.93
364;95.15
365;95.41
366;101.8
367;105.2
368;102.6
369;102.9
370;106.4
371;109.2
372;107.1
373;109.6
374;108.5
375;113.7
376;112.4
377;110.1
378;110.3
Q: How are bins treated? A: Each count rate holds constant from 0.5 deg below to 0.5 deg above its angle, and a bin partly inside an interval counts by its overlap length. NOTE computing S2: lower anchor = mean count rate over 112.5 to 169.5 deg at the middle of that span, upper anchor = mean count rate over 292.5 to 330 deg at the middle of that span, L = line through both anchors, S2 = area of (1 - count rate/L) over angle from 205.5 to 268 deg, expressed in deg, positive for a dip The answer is 6.3 deg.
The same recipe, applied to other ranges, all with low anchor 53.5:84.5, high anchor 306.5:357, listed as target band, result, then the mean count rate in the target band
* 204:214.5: 1.4 deg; 80.3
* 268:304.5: 0.6 deg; 90.8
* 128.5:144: 3.7 deg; 71.4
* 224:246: 3.9 deg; 76.4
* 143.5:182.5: 0.3 deg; 92.7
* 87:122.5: -1.4 deg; 97.7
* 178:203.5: 3.0 deg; 82.4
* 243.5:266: 2.2 deg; 83.4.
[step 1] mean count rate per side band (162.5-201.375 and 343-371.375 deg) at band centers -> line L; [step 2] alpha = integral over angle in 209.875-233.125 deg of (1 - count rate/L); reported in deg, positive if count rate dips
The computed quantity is 4.0 deg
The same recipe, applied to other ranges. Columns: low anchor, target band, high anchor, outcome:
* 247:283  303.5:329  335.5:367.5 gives 1.2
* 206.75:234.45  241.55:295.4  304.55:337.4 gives -3.9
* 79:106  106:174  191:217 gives 0.8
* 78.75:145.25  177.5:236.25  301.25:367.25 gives 7.9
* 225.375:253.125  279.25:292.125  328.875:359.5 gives -1.2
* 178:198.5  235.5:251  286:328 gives 0.9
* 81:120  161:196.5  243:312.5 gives 2.3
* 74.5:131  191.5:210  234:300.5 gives 1.7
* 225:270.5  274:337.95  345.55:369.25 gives 0.9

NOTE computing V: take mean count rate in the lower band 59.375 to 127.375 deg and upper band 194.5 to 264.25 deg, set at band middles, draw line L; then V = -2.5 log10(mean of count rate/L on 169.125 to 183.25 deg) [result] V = -0.04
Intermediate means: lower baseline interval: 96.6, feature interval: 89.5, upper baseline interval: 79.5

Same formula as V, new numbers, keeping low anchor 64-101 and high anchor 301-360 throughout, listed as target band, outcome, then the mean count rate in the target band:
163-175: 0.03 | 92.7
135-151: 0.18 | 81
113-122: -0.01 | 96.8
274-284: 0.02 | 91.1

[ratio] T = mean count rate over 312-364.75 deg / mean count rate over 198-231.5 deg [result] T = 1.21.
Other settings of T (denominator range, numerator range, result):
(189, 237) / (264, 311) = 1.16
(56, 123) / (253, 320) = 0.93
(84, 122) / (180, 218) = 0.83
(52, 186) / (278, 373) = 1.02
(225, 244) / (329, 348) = 1.19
